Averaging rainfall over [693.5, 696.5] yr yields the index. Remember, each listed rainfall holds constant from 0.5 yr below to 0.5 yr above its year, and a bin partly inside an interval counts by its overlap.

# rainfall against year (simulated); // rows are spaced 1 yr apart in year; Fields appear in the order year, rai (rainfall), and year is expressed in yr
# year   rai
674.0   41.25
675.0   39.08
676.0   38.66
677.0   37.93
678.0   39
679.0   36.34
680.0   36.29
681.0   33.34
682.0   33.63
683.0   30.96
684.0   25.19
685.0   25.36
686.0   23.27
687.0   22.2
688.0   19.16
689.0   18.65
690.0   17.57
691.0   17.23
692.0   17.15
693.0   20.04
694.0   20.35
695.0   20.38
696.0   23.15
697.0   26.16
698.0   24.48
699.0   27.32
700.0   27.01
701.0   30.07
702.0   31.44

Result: 21.3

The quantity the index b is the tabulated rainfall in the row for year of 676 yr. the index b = 38.66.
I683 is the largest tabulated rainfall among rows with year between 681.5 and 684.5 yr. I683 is 33.63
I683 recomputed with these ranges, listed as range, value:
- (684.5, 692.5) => 25.36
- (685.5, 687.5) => 23.27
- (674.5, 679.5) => 39.08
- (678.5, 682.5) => 36.34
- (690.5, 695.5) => 20.38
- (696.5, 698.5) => 26.16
